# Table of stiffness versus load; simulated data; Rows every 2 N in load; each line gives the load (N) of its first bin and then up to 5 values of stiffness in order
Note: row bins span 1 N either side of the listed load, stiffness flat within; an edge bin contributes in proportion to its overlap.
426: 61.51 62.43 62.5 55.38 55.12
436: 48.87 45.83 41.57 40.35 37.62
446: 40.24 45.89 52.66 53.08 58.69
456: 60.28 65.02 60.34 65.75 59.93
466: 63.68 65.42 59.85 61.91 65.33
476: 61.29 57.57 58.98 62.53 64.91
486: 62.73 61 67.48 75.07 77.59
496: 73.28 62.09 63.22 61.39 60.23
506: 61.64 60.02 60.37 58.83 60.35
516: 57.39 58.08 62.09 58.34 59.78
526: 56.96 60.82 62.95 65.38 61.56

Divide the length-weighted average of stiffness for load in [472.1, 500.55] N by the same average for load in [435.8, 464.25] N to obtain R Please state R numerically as 1.3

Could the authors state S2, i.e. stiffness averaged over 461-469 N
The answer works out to 63.7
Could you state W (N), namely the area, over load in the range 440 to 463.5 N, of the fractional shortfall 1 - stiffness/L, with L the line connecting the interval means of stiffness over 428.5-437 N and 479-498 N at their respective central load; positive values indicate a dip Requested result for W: 2.9 N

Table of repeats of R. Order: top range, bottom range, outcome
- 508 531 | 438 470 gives 1.11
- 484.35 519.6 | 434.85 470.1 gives 1.19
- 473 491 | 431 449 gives 1.37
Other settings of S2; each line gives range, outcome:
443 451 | 44.1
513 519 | 58.6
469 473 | 60.9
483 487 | 63.8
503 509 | 60.6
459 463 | 63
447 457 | 54.1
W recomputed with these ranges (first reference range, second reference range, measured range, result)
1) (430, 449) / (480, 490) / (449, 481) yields -2.89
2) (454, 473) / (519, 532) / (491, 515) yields -1.30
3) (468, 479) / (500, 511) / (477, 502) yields -1.68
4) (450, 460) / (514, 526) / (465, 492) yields -1.90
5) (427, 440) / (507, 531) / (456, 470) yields -1.74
